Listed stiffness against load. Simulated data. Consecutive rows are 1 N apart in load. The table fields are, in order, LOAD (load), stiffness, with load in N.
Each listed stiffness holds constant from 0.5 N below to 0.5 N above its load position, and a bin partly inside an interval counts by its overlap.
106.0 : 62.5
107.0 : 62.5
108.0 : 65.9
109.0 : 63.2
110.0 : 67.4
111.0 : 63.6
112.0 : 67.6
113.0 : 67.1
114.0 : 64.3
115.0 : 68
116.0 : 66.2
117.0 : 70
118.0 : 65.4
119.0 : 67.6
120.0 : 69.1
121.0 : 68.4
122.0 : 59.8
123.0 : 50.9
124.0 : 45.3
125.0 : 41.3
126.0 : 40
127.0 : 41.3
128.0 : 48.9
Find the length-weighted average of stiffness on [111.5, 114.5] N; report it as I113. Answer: 66.3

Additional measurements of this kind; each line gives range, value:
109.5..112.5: 66.2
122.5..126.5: 44.4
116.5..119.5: 67.7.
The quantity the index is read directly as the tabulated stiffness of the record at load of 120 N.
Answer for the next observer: 69.1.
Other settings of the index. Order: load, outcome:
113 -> 67.1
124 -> 45.3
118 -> 65.4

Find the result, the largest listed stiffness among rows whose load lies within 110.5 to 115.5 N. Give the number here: 68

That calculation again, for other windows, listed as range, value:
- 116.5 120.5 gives 70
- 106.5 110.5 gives 67.4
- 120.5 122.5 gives 68.4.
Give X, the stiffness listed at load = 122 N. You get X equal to 59.8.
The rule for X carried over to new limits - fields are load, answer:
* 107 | 62.5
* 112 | 67.6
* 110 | 67.4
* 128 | 48.9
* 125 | 41.3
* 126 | 40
